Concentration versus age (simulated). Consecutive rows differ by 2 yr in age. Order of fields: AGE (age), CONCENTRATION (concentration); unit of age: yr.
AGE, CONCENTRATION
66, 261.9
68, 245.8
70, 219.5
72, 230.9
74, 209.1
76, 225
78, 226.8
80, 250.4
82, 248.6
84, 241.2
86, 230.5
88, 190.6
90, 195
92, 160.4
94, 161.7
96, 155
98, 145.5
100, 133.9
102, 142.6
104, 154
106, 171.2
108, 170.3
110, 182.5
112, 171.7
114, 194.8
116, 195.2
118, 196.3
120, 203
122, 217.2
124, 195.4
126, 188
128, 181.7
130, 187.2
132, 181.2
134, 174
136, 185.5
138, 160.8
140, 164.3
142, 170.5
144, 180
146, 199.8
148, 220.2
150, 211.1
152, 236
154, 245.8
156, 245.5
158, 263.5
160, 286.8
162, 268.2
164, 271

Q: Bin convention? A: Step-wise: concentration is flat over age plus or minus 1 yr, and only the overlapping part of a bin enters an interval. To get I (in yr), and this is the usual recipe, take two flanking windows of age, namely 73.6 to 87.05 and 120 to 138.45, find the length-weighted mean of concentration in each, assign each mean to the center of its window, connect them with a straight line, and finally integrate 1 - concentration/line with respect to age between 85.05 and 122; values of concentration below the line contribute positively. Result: 6.1 yr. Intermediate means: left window 234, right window 187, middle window 176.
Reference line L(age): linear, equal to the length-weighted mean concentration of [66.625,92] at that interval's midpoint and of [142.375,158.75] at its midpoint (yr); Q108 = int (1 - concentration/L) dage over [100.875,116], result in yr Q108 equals 3.6 yr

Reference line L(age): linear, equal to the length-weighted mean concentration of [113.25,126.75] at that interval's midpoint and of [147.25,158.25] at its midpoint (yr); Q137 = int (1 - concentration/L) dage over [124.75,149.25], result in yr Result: 3.9 yr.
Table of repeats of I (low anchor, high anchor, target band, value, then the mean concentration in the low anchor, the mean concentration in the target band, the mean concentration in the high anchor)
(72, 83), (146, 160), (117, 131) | 2.4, 232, 196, 238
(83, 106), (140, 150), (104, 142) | 0.1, 174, 183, 192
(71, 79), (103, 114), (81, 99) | 0.8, 223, 192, 172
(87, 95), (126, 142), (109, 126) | -1.7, 177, 194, 177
